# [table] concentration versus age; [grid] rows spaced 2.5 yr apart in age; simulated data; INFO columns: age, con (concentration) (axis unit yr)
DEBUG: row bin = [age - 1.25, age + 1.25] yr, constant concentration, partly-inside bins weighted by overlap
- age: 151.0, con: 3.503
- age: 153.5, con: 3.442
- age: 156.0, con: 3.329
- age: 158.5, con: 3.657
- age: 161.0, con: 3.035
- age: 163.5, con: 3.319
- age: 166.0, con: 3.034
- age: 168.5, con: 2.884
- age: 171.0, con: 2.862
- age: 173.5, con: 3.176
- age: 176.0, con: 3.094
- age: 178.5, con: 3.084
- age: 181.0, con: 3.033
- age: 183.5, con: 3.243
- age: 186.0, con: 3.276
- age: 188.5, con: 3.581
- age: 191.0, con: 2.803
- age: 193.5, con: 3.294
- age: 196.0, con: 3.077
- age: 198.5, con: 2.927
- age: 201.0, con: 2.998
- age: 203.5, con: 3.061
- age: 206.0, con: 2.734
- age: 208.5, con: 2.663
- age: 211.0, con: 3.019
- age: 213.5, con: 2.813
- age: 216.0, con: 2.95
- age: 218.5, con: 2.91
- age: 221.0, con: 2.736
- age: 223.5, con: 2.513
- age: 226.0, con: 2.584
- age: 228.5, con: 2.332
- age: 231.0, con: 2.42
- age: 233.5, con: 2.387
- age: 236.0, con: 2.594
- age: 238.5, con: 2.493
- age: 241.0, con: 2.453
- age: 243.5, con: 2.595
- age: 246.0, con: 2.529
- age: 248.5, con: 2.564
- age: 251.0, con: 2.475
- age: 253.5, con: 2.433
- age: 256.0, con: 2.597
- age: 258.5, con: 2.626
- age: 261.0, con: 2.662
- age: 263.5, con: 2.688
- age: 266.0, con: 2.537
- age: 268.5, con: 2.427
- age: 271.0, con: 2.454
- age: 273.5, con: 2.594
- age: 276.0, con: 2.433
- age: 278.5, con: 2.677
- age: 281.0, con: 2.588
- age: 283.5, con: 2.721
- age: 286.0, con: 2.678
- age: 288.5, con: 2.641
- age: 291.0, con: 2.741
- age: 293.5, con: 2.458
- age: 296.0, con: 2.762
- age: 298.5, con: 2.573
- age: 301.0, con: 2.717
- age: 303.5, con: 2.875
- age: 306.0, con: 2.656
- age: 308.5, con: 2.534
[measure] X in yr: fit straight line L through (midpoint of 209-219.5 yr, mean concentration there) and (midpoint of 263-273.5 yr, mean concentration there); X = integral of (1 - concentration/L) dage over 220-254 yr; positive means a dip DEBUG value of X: 2.9 yr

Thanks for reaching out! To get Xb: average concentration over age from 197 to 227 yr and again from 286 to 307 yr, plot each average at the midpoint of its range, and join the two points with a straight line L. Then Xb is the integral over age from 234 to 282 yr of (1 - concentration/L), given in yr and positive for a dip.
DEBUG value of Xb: 3.5 yr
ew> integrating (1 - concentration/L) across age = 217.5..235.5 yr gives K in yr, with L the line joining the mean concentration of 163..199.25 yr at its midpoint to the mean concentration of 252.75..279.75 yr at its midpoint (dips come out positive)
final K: 1.71 yr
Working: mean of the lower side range 3.11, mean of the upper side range 2.56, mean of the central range 2.55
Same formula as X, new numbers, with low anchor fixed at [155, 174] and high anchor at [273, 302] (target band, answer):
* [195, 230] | 1.80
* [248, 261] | 1.05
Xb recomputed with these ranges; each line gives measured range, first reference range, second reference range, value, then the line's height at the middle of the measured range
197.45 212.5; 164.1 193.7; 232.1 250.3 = -0.2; 2.86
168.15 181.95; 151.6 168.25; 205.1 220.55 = 0.6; 3.16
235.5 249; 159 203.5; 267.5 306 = 1.4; 2.83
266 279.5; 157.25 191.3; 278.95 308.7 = 1.2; 2.75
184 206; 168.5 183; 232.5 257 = -1.6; 2.9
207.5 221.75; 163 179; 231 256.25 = -0.7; 2.72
